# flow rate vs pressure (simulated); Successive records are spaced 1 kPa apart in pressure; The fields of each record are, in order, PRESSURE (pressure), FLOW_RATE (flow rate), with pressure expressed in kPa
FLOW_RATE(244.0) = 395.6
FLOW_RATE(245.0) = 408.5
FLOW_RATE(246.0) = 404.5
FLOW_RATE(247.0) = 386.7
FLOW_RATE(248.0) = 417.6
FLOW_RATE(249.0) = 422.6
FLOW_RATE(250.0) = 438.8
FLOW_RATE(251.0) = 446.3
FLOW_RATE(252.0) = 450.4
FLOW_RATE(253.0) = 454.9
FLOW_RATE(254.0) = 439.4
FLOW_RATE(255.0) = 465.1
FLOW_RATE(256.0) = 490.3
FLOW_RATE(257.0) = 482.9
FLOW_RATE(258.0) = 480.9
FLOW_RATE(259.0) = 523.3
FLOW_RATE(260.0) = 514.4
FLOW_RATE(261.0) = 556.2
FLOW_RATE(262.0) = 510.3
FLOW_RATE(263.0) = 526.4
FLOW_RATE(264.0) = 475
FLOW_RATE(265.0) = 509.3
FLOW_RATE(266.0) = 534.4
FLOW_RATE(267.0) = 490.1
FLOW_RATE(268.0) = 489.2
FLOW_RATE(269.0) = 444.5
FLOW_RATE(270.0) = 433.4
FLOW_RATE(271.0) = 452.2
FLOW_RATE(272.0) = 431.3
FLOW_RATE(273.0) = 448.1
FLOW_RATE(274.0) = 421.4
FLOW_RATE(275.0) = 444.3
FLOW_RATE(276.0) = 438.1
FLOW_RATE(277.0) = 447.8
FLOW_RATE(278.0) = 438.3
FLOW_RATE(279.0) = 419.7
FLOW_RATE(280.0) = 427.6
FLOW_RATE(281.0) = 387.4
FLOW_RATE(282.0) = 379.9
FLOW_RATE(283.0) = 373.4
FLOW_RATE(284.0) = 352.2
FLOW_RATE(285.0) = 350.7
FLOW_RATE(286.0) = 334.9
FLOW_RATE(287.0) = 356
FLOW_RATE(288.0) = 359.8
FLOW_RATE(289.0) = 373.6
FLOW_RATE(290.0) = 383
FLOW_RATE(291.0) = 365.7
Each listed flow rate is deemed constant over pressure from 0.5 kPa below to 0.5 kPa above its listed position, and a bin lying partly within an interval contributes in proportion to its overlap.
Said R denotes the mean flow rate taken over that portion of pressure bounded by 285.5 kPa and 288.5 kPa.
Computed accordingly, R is 350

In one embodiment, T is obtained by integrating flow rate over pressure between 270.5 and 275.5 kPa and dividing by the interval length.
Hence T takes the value 439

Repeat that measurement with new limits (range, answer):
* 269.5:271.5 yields 443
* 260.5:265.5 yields 515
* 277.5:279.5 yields 429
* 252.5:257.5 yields 467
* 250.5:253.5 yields 451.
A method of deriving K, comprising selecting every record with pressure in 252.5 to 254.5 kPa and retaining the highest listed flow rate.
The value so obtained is 454.9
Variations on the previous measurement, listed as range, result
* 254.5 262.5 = 556.2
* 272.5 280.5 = 448.1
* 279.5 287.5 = 427.6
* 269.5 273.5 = 452.2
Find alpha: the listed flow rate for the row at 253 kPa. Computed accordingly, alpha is 454.9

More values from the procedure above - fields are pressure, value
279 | 419.7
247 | 386.7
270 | 433.4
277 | 447.8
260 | 514.4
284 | 352.2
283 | 373.4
